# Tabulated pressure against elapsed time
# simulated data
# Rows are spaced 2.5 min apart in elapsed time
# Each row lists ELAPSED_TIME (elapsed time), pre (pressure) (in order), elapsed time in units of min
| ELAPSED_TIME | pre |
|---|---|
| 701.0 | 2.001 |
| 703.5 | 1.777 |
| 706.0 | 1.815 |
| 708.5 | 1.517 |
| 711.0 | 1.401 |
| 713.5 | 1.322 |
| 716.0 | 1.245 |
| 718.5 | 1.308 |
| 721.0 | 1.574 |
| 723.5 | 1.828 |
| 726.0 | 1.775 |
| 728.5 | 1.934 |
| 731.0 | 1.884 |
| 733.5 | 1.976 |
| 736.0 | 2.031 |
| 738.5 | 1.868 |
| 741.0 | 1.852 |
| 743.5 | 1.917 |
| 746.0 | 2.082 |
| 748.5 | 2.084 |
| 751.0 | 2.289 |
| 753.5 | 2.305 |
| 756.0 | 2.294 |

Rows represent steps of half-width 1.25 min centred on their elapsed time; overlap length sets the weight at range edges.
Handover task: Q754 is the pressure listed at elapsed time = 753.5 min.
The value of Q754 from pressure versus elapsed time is 2.305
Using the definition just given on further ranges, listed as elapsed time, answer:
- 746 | 2.082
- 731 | 1.884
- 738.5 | 1.868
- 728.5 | 1.934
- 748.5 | 2.084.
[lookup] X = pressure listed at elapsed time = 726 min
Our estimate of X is 1.775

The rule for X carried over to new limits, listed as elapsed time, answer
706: 1.815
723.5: 1.828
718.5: 1.308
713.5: 1.322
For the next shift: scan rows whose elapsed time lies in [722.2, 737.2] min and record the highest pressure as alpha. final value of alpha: 2.031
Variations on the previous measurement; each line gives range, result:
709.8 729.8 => 1.934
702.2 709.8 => 1.815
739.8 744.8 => 1.917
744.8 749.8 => 2.084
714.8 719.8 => 1.308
